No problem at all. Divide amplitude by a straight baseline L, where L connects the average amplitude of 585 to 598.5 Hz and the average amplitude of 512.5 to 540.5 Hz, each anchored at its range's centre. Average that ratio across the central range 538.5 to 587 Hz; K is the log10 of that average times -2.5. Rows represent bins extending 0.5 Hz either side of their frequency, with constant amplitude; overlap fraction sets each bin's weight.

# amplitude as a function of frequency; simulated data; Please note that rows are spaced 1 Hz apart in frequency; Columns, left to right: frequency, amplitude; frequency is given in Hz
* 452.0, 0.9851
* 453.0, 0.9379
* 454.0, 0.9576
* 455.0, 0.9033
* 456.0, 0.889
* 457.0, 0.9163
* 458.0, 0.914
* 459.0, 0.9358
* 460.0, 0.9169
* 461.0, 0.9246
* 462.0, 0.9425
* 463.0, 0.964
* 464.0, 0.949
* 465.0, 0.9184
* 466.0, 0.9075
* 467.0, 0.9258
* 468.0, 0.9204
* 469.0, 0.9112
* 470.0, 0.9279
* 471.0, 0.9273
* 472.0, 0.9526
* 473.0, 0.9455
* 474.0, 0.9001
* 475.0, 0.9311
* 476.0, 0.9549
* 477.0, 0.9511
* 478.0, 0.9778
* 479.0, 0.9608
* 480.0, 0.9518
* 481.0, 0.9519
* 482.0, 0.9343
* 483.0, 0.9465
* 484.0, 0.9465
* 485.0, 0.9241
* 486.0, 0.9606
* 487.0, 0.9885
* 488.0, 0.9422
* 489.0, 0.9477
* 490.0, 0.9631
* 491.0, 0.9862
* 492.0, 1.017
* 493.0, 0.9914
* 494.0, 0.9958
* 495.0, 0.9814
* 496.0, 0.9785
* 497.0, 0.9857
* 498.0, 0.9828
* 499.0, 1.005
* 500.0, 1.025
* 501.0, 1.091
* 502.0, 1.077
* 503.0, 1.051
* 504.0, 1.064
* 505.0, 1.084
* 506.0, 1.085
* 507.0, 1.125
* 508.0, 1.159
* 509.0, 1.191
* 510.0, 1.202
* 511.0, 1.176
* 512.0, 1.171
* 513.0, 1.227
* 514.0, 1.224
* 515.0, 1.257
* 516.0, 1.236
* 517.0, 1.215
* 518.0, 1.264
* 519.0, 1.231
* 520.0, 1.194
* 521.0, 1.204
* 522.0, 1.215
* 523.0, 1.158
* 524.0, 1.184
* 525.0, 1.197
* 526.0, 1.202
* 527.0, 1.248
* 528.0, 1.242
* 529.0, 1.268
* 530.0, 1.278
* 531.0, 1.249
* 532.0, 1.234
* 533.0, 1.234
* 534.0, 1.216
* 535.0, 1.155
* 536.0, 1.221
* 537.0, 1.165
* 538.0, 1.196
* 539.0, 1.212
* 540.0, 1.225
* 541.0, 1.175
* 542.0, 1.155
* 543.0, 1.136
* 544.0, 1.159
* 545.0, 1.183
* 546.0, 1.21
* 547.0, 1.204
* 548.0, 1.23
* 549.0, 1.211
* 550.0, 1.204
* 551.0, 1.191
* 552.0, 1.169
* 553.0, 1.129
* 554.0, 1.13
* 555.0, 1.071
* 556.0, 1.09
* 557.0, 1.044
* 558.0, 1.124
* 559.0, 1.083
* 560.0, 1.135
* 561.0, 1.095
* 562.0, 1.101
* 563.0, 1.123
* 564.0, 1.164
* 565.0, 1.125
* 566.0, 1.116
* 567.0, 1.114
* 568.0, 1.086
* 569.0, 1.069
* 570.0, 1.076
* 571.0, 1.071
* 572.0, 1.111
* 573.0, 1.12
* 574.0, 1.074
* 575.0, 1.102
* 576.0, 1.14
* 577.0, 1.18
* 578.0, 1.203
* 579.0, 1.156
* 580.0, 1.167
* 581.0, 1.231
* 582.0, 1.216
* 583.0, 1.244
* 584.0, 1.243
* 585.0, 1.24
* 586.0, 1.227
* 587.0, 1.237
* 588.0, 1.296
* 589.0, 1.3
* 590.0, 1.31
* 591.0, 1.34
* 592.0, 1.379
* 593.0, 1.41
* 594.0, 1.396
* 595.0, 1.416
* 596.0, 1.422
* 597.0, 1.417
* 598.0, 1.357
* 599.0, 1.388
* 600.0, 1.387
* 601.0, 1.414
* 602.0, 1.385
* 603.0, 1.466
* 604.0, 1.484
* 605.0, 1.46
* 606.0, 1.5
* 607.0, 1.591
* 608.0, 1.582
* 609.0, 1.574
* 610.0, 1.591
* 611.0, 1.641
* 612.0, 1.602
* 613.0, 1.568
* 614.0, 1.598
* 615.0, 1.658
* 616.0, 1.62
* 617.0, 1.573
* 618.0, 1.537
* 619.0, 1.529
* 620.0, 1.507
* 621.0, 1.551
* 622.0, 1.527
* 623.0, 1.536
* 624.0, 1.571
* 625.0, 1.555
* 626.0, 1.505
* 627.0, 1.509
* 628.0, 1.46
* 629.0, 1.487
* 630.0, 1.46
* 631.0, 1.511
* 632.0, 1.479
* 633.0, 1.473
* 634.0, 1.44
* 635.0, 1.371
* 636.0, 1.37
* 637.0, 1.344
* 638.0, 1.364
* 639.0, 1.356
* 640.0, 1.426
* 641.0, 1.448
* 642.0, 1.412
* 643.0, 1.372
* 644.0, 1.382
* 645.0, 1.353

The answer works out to 0.121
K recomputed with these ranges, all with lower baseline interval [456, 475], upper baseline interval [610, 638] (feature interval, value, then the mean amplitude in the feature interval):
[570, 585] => 0.159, 1.16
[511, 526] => -0.081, 1.21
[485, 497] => 0.050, 0.976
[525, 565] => 0.040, 1.18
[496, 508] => 0.010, 1.05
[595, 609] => -0.014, 1.45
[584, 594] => 0.065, 1.31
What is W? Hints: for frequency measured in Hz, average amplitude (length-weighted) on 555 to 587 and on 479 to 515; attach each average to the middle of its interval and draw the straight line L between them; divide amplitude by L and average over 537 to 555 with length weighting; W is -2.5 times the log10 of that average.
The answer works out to -0.07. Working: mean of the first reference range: 1.04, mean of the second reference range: 1.14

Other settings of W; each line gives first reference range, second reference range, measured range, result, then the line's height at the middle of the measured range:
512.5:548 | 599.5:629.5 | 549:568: 0.173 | 1.32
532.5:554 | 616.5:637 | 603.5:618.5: -0.098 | 1.44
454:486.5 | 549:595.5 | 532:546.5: -0.086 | 1.1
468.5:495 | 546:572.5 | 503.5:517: -0.152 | 1.02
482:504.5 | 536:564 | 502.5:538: -0.120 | 1.07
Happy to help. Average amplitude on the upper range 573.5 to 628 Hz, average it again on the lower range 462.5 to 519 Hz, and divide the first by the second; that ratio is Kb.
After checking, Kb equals 1.38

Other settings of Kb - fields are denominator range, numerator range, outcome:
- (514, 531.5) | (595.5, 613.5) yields 1.22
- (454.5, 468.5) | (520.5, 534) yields 1.33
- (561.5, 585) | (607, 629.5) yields 1.36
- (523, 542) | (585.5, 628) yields 1.21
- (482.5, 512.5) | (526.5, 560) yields 1.14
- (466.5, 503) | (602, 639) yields 1.56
